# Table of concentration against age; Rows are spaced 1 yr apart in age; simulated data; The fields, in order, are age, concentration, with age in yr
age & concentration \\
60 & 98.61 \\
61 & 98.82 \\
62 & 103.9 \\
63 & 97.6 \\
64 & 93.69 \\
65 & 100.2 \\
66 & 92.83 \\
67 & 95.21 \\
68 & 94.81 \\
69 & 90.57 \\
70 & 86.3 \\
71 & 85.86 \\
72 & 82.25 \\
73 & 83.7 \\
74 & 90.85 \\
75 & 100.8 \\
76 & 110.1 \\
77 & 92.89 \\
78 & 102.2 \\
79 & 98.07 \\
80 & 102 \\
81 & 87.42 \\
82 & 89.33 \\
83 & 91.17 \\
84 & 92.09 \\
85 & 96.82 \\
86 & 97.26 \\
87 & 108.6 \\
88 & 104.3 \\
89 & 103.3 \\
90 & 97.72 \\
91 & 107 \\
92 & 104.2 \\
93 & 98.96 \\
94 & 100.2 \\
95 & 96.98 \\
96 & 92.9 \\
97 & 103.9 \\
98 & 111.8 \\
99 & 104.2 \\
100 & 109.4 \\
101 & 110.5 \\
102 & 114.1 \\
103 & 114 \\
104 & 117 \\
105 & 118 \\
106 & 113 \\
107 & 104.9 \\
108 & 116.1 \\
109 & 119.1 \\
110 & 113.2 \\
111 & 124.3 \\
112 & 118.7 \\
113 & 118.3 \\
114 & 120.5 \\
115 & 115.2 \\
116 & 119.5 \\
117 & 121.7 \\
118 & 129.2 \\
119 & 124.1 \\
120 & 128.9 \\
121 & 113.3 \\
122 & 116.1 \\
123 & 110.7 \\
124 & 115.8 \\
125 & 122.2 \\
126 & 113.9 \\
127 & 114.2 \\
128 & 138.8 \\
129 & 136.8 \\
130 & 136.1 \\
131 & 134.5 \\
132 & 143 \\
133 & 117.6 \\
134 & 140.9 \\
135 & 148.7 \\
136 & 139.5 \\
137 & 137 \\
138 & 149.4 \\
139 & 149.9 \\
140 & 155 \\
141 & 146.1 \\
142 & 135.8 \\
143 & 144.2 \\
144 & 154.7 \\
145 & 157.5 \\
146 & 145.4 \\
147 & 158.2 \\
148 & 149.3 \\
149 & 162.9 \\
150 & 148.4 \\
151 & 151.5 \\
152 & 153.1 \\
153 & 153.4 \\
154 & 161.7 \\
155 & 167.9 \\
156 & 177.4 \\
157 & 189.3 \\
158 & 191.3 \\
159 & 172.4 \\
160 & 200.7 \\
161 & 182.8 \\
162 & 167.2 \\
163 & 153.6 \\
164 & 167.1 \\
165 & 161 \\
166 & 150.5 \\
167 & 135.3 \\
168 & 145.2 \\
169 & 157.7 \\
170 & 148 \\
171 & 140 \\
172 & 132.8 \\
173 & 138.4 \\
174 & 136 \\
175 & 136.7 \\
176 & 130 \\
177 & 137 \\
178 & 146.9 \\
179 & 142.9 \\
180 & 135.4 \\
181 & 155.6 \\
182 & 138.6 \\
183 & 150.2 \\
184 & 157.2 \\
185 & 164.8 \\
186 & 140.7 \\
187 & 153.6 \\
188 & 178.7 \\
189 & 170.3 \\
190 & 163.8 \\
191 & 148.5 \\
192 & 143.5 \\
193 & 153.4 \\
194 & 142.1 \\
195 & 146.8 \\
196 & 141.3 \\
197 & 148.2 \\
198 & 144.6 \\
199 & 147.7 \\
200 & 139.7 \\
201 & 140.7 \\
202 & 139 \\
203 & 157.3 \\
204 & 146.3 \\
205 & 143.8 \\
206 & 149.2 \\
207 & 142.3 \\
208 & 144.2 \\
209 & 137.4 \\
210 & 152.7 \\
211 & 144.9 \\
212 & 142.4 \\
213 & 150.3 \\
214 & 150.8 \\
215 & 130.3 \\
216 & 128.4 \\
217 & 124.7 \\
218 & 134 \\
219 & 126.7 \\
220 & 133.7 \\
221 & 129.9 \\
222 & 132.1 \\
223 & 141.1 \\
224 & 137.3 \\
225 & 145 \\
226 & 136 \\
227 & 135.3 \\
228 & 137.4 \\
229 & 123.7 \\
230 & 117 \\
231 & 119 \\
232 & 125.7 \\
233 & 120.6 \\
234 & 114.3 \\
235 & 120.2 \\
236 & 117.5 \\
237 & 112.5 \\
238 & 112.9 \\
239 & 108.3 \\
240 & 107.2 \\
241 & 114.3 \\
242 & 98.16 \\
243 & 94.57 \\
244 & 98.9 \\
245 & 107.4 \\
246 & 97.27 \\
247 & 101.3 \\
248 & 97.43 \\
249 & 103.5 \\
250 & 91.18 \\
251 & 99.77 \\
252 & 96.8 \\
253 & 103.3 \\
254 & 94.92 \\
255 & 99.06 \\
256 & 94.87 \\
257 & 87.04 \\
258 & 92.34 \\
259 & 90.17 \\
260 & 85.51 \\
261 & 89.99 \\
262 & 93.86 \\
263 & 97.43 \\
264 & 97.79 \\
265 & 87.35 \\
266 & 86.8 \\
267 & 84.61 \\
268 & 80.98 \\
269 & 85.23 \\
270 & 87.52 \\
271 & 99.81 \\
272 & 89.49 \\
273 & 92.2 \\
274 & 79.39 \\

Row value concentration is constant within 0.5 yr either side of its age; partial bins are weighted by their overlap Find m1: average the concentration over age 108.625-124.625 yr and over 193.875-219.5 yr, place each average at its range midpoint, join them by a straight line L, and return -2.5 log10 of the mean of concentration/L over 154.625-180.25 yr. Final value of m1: -0.18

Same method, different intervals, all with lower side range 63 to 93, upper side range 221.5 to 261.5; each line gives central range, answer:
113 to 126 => -0.198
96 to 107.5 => -0.127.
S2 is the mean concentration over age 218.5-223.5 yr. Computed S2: 133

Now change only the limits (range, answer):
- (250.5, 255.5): 98.8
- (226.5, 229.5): 132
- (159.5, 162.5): 184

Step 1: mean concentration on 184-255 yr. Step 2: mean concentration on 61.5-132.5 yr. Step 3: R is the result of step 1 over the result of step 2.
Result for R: 1.21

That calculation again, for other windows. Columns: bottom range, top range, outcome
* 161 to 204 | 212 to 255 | 0.80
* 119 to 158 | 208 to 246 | 0.88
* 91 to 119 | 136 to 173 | 1.39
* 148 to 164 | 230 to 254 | 0.64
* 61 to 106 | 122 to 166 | 1.50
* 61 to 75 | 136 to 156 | 1.64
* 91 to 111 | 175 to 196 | 1.37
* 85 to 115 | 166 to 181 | 1.29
